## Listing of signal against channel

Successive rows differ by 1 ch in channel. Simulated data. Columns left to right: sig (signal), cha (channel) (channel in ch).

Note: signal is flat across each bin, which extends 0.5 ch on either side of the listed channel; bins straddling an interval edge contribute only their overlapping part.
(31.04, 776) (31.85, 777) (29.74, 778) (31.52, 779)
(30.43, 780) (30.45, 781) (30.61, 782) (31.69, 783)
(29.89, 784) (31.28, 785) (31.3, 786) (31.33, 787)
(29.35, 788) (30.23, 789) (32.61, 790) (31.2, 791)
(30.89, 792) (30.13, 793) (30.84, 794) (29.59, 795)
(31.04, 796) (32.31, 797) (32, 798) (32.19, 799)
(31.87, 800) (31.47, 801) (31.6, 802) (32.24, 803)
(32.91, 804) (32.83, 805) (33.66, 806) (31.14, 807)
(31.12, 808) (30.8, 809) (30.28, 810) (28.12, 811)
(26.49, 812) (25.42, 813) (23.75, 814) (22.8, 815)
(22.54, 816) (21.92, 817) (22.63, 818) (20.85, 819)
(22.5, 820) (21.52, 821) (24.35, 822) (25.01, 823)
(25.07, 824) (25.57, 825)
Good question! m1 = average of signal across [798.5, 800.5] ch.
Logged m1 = 32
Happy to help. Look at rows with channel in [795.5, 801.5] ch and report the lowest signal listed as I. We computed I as 31.04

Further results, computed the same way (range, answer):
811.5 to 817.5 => 21.92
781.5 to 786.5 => 29.89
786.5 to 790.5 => 29.35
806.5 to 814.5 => 23.75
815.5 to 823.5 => 20.85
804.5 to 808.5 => 31.12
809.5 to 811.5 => 28.12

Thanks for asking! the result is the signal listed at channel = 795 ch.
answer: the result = 29.59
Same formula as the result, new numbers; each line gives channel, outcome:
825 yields 25.57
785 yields 31.28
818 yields 22.63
